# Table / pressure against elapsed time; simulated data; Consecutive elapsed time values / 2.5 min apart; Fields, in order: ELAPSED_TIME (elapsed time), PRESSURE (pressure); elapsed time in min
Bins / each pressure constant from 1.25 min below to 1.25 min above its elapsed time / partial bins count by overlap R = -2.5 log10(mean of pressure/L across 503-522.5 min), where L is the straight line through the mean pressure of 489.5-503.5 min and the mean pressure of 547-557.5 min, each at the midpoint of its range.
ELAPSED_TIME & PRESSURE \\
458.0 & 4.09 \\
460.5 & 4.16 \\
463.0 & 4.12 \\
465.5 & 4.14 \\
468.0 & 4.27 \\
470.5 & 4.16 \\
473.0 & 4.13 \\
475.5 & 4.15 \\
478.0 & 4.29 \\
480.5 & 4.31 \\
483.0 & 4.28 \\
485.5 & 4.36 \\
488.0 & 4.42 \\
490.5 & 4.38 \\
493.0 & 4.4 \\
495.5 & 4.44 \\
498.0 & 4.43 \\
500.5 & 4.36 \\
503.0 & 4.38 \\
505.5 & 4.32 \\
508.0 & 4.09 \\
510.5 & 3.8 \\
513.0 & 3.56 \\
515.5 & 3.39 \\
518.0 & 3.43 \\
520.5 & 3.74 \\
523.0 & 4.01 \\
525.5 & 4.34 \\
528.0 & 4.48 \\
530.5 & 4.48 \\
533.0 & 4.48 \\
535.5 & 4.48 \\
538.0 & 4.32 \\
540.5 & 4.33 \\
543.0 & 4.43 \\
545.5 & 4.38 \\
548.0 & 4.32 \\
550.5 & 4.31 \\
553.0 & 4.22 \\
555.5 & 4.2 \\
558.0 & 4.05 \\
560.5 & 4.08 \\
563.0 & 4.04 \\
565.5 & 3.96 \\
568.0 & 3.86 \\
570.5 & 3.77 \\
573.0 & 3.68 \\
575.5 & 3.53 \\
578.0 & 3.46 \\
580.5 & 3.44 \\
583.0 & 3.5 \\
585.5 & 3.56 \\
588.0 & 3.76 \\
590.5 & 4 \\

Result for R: 0.15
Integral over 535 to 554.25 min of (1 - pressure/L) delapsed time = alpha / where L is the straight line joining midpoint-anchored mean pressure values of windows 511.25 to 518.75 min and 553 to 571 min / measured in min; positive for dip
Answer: -2.6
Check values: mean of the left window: 3.48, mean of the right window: 4.02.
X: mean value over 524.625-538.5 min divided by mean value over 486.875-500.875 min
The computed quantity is 1.01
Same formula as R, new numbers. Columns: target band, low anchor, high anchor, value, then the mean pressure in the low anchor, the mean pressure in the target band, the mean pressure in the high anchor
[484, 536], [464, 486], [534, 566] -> 0.02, 4.23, 4.18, 4.25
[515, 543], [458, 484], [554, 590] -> -0.06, 4.19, 4.17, 3.79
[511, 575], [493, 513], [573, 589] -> -0.06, 4.22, 4.08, 3.55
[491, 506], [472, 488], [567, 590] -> -0.06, 4.27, 4.39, 3.63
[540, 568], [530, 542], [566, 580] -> -0.04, 4.41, 4.19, 3.66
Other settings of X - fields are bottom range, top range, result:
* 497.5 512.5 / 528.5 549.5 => 1.05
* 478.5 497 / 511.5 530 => 0.89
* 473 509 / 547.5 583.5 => 0.90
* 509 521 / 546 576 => 1.12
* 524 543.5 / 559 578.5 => 0.86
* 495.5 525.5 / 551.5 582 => 0.97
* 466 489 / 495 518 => 0.95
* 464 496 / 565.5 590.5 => 0.85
